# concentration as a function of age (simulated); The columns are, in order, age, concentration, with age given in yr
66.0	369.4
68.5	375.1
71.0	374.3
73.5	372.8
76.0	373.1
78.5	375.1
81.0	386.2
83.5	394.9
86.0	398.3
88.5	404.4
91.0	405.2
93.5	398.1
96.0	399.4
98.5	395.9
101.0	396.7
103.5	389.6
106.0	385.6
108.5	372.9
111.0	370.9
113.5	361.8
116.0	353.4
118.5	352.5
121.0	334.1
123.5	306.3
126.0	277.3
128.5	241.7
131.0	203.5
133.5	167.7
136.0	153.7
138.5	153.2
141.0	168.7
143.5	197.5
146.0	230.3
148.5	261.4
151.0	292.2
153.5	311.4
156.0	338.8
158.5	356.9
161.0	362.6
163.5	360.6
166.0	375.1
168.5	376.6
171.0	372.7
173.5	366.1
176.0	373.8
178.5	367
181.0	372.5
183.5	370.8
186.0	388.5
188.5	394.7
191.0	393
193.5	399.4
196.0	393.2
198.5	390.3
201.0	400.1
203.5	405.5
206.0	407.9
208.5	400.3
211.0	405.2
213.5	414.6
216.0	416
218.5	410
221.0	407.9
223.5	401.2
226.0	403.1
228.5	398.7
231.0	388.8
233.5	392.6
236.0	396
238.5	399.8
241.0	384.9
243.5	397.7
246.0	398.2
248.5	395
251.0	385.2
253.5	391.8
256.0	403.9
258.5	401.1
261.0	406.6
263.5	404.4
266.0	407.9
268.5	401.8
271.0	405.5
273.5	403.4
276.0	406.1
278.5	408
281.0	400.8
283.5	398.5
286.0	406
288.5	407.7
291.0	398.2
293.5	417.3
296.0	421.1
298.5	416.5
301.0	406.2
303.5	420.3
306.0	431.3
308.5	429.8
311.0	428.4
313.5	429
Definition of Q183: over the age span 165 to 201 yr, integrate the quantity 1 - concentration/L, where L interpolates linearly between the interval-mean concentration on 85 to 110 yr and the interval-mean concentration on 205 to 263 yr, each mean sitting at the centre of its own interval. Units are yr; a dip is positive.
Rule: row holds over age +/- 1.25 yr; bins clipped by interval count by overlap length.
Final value 1.5 yr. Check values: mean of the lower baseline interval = 394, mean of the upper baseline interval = 400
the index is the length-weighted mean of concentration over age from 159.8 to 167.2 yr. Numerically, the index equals 366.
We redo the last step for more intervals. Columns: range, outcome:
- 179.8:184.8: 372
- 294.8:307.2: 419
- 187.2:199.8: 394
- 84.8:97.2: 401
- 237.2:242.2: 392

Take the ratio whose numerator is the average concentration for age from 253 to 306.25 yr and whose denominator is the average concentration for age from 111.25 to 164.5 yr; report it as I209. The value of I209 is 1.5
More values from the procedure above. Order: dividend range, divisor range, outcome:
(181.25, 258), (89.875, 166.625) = 1.28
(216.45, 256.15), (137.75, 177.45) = 1.29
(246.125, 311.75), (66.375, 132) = 1.12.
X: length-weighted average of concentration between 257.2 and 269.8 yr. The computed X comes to 404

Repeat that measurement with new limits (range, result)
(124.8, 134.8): 222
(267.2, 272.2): 404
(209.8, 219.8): 411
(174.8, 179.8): 370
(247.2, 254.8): 391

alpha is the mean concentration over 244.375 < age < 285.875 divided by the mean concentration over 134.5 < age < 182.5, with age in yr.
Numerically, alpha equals 1.3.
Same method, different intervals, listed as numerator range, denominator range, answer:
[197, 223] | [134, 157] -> 1.76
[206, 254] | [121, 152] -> 1.78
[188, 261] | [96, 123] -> 1.08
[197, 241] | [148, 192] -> 1.12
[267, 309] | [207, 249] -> 1.02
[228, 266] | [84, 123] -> 1.04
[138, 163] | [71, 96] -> 0.70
